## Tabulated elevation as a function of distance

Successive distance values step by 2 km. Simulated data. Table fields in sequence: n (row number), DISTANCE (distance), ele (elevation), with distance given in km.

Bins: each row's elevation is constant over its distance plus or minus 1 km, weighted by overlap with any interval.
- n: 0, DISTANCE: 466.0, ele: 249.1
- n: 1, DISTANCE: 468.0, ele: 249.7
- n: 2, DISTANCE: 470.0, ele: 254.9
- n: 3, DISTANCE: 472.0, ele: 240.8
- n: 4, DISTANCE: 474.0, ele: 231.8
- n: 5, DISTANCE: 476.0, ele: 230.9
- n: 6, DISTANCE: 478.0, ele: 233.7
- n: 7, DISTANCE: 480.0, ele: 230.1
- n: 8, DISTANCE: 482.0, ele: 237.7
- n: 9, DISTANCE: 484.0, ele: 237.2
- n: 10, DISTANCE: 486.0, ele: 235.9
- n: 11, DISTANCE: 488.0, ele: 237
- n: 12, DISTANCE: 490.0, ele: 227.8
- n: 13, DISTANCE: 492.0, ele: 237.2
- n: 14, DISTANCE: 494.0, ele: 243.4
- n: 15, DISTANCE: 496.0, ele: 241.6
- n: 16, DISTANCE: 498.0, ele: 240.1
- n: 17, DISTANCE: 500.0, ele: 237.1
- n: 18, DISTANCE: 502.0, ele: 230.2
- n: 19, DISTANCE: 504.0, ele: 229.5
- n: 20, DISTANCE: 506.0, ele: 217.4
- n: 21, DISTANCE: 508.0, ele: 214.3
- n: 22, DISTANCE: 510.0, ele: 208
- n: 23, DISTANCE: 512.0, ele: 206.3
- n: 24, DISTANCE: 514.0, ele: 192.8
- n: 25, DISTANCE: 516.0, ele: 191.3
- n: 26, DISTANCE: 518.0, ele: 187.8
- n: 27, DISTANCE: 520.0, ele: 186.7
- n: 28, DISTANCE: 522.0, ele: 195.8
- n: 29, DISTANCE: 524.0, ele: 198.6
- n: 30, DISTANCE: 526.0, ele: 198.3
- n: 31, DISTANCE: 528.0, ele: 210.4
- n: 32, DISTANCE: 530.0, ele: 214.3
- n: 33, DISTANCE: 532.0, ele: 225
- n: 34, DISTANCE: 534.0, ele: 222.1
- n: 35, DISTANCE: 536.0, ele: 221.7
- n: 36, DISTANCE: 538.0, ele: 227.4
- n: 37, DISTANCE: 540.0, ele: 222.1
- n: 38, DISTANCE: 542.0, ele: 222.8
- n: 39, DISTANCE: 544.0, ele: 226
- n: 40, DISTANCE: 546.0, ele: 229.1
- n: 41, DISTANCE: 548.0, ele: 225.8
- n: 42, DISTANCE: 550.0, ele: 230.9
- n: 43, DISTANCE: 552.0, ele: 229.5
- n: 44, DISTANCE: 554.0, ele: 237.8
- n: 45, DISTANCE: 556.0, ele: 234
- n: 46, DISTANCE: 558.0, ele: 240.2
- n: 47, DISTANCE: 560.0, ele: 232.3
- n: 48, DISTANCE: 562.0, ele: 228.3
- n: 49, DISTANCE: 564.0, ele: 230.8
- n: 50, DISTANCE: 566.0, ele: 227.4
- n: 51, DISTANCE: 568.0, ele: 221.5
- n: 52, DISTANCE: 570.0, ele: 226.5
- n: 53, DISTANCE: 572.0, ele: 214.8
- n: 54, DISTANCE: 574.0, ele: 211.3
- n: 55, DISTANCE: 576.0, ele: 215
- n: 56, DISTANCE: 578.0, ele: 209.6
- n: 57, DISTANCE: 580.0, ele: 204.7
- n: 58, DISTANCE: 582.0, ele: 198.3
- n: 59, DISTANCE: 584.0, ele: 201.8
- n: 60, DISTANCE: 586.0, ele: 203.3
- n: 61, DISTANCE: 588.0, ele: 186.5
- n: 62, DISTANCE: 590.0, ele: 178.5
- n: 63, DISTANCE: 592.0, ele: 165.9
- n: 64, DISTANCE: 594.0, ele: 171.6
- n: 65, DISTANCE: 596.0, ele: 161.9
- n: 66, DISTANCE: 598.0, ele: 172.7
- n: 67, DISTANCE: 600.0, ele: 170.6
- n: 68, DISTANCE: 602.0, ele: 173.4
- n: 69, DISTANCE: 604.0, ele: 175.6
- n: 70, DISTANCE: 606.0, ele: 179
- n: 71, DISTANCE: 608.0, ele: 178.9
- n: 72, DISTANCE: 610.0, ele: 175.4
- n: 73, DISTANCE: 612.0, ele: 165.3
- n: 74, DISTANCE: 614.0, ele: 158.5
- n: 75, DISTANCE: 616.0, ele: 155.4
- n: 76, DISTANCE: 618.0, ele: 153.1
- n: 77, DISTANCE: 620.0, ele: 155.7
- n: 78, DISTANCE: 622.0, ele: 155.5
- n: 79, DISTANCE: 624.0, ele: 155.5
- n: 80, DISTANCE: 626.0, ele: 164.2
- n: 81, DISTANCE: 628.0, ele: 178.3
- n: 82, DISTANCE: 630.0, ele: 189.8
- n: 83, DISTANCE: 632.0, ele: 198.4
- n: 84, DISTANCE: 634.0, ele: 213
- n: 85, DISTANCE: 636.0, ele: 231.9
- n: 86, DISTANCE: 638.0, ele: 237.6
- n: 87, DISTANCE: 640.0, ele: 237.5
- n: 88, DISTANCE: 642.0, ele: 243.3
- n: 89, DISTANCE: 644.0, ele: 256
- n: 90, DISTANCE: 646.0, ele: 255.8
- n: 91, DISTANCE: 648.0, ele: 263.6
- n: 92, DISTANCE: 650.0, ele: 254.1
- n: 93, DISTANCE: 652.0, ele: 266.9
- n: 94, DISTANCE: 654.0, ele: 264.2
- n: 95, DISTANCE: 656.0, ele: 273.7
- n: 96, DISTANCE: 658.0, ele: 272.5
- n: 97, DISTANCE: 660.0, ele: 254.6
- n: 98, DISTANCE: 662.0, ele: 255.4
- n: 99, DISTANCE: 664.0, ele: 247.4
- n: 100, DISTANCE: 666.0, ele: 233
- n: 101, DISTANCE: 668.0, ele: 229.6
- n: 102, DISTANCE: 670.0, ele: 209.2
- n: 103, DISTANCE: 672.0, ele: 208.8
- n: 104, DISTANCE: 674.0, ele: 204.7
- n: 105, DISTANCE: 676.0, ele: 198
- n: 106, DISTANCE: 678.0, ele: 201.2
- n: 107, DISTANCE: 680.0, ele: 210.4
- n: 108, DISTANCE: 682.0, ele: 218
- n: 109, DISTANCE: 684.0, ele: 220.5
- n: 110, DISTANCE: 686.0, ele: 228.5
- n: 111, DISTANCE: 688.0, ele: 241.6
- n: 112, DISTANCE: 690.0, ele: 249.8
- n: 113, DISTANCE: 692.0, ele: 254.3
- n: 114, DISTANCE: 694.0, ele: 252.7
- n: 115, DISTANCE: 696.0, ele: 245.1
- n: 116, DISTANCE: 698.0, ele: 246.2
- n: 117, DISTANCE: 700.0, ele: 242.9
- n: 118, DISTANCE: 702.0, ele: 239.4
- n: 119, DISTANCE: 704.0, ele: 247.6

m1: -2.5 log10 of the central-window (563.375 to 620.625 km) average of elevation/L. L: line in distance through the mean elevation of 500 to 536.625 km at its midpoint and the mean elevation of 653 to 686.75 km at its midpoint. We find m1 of 0.17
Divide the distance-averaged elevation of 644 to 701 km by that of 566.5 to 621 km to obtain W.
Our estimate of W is 1.3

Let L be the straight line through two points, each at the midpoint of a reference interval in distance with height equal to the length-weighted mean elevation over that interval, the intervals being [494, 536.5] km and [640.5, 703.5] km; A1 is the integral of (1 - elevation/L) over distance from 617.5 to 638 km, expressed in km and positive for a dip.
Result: 4.38 km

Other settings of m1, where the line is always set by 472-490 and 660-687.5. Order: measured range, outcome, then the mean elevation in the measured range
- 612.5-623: 0.40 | 156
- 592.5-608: 0.30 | 172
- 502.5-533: 0.13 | 206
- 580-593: 0.19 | 190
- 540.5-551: 0.02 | 227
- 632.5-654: -0.10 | 246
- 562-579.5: 0.04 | 220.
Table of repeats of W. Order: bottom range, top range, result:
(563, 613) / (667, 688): 1.11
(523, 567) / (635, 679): 1.07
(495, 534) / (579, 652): 0.91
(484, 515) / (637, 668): 1.12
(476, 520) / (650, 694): 1.05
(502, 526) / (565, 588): 1.04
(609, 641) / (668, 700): 1.24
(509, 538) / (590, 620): 0.82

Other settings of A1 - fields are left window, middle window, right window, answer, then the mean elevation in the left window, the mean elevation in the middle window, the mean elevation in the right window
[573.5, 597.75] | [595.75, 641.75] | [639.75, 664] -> 9.0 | 191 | 181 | 258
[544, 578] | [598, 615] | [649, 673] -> 4.6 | 227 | 172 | 247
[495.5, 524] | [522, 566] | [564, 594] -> -3.3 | 212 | 224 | 204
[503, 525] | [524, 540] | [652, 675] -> -0.7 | 203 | 216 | 242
